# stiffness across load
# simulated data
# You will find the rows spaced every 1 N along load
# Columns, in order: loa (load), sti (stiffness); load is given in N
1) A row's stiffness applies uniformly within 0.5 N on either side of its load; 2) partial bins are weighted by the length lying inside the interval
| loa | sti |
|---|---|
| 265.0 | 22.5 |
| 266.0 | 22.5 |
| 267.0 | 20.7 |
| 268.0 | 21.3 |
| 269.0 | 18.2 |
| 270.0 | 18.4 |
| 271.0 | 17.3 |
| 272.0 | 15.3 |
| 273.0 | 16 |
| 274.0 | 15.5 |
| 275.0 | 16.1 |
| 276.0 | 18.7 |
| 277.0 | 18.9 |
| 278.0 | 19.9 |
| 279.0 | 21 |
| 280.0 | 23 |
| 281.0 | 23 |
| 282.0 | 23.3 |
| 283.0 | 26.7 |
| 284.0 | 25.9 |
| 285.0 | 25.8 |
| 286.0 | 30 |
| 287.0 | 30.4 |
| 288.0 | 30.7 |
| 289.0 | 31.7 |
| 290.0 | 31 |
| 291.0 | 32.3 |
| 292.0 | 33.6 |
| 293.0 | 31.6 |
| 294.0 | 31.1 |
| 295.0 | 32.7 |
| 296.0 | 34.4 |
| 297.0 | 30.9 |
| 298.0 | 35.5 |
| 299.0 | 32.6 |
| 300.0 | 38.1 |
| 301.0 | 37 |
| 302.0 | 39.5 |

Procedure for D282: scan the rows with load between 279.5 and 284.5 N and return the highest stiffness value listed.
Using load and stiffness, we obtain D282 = 26.7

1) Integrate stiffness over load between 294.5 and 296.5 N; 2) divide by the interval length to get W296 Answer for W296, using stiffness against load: 33.5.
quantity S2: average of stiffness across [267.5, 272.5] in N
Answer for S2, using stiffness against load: 18.1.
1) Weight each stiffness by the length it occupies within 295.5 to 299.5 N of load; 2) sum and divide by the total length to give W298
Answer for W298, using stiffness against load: 33.4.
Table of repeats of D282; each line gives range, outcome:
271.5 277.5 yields 18.9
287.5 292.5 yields 33.6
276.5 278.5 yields 19.9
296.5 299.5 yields 35.5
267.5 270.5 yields 21.3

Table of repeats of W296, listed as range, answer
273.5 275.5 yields 15.8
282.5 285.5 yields 26.1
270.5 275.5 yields 16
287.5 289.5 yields 31.2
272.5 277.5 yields 17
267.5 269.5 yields 19.8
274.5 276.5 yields 17.4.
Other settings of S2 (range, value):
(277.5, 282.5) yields 22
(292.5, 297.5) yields 32.1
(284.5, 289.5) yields 29.7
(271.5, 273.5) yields 15.7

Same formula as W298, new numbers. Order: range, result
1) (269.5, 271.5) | 17.9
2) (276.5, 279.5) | 19.9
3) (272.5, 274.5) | 15.8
